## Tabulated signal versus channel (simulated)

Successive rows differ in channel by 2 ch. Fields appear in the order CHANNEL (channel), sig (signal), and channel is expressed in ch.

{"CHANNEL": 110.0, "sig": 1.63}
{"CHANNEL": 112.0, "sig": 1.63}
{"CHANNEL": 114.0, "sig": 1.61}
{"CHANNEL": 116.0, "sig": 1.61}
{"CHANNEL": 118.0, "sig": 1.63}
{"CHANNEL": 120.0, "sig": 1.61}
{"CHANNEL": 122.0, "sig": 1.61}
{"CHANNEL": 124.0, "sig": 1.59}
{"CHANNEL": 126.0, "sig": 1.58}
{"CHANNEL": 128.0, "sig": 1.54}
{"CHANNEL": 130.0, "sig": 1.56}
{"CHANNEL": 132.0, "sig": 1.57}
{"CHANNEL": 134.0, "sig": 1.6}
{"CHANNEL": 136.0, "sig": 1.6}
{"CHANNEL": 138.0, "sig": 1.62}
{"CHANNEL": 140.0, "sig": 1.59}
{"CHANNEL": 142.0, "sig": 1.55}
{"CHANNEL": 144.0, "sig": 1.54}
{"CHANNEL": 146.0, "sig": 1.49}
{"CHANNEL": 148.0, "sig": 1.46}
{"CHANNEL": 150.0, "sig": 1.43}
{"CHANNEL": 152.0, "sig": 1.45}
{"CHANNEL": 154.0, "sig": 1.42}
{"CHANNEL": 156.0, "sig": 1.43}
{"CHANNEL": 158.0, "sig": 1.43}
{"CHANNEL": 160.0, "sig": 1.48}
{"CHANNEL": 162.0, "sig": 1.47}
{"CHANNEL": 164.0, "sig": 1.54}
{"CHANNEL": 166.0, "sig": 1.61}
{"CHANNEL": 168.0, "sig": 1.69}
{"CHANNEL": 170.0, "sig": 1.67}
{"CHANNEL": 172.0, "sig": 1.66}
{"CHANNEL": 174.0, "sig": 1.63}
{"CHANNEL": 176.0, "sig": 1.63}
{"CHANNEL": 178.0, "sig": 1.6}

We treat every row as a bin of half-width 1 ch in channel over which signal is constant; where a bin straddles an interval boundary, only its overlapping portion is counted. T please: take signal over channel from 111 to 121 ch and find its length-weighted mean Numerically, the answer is 1.62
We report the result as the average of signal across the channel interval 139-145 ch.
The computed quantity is 1.56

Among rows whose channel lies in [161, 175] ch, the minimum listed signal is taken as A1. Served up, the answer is 1.47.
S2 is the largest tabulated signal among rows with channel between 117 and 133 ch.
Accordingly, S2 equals 1.63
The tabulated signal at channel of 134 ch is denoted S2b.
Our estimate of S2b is 1.6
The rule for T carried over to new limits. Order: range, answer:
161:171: 1.6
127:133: 1.56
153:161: 1.44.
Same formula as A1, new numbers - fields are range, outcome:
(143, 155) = 1.42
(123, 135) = 1.54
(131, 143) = 1.55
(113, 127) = 1.58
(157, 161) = 1.43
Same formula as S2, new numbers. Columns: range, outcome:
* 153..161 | 1.48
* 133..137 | 1.6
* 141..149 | 1.55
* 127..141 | 1.62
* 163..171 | 1.69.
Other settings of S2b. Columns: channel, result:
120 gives 1.61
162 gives 1.47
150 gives 1.43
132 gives 1.57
